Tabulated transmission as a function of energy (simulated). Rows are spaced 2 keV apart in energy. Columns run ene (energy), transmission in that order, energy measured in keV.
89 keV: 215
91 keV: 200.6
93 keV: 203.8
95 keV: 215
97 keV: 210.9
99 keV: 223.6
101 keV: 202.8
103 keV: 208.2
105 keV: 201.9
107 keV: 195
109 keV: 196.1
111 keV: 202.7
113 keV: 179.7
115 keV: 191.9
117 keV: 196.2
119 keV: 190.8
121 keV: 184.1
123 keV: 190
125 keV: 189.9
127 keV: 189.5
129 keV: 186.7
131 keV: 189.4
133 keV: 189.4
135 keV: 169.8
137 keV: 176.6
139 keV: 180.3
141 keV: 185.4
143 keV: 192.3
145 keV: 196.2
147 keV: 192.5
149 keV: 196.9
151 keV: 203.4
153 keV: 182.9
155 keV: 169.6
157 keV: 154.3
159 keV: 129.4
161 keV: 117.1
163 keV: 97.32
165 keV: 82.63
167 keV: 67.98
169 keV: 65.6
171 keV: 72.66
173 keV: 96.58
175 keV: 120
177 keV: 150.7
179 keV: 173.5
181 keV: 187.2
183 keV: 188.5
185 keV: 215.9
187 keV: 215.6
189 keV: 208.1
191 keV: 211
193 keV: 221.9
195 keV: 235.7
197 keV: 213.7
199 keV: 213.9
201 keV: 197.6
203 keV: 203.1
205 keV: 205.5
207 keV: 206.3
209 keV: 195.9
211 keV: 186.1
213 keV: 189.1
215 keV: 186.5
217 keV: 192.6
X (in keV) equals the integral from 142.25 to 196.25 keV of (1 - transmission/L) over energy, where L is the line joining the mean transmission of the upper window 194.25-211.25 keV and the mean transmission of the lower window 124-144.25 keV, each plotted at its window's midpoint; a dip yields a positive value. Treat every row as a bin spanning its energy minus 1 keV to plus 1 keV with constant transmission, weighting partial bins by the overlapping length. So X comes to 9.7 keV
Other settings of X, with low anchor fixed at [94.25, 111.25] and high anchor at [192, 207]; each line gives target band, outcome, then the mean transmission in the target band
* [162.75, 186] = 9.2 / 127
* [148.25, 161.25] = 2.6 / 167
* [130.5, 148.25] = 1.9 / 186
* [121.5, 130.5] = 0.8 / 189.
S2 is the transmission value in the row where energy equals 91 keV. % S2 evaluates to 200.6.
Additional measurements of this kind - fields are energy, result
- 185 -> 215.9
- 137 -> 176.6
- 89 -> 215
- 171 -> 72.66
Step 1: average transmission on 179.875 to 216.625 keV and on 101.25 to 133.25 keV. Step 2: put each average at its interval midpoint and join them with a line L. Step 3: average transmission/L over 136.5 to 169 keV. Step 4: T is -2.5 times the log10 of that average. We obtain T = 0.27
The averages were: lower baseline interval 193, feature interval 155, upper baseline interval 204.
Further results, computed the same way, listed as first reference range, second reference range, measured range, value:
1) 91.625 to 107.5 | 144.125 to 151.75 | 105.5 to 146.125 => 0.07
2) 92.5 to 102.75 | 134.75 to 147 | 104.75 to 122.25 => 0.05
